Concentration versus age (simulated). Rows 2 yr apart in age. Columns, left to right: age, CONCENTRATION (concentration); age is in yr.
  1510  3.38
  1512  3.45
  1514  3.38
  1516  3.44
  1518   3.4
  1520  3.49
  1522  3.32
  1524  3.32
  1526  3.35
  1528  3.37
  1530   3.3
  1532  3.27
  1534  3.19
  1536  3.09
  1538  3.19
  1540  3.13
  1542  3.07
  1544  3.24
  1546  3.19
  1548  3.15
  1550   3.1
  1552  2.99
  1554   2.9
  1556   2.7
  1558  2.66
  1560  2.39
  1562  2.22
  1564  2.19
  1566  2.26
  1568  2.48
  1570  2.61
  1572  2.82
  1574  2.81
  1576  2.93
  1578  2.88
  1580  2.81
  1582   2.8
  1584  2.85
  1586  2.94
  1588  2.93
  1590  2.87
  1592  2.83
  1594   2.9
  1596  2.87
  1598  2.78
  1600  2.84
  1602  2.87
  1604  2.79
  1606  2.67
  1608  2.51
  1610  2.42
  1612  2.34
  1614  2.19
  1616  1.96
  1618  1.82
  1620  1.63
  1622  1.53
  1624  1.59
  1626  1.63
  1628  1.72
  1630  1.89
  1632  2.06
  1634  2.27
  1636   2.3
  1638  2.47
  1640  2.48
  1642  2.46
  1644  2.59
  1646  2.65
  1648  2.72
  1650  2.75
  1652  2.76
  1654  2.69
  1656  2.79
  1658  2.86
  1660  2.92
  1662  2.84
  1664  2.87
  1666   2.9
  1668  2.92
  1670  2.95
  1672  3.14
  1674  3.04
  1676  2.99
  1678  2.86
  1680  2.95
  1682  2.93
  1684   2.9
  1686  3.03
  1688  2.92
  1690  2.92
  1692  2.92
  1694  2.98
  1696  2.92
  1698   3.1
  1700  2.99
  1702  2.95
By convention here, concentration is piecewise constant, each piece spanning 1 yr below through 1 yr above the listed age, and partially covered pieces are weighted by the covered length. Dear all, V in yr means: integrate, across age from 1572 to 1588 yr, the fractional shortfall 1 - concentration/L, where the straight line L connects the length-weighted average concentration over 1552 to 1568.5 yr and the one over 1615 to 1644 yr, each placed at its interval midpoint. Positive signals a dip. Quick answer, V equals -3.4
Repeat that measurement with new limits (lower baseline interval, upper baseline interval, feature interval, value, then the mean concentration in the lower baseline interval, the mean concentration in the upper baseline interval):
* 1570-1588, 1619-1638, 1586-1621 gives -2.5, 2.85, 1.88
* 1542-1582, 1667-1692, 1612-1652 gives 10.0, 2.76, 2.96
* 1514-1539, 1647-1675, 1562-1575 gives 2.7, 3.31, 2.87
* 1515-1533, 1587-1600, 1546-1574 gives 3.9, 3.36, 2.86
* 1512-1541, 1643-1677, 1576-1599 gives 1.7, 3.31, 2.85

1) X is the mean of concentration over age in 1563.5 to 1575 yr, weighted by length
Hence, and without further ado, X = 2.54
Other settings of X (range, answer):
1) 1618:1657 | 2.25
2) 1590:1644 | 2.32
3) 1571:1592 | 2.86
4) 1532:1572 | 2.84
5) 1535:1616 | 2.77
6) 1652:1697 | 2.92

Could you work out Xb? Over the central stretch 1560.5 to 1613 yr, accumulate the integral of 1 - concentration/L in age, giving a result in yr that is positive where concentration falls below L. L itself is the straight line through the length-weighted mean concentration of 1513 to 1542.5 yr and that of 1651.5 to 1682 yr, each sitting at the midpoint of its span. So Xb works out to 7.2 yr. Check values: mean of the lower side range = 3.29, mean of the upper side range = 2.9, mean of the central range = 2.7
